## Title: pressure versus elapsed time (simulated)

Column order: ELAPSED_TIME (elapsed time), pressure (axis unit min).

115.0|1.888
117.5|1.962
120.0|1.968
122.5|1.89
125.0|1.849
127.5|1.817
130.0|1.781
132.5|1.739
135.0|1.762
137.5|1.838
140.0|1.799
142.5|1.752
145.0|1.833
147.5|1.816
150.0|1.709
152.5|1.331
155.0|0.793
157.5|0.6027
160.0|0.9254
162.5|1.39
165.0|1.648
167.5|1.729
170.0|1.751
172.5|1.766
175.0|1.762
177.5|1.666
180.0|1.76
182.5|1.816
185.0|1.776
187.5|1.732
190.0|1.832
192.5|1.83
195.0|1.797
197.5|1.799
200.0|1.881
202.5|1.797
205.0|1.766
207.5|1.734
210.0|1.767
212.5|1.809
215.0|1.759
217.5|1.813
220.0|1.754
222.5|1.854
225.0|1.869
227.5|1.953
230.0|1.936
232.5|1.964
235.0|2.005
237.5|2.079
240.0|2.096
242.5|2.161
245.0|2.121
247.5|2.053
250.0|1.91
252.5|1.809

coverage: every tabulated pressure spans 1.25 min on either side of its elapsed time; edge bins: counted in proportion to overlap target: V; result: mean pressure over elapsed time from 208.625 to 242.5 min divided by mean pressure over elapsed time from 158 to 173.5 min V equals 1.3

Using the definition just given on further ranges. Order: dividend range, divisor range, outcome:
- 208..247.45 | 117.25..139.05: 1.05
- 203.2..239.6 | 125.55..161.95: 1.21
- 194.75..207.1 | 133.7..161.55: 1.23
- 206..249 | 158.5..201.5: 1.14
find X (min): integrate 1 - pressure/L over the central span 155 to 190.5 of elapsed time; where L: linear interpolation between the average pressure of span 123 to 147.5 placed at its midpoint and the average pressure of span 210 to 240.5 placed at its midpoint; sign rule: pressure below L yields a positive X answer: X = 5.7 min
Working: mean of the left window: 1.8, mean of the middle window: 1.55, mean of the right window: 1.9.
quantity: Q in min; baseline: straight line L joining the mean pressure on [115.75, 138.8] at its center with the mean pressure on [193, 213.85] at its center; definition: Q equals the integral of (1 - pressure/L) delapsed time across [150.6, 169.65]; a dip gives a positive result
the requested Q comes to 6.0 min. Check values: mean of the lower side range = 1.85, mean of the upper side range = 1.79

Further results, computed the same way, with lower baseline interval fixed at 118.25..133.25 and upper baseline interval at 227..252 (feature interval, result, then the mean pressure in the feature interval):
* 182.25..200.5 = 1.4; 1.8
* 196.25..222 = 2.4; 1.79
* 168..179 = 1.1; 1.74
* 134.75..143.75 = 0.4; 1.79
